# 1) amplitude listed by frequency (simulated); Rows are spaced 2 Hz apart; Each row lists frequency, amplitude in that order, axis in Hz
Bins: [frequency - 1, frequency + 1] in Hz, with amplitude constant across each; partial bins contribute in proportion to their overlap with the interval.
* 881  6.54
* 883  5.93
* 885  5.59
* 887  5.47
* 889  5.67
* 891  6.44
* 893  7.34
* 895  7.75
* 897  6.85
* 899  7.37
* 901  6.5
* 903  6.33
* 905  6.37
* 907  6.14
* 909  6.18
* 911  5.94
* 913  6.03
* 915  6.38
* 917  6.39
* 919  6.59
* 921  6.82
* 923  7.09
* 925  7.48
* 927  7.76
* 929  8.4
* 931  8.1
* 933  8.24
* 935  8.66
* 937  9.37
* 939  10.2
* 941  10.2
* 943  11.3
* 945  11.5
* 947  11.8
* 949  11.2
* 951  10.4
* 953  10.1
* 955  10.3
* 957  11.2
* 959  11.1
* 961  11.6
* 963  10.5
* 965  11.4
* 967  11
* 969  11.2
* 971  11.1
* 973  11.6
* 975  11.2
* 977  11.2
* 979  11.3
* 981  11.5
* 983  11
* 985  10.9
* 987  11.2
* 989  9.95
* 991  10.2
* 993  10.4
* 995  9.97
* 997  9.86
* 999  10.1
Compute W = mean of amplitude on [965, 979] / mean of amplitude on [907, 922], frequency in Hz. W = 1.78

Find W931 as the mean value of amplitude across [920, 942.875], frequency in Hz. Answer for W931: 8.5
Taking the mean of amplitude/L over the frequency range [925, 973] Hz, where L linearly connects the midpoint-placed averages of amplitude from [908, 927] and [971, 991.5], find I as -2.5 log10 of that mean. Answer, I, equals -0.17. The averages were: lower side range 6.61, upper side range 11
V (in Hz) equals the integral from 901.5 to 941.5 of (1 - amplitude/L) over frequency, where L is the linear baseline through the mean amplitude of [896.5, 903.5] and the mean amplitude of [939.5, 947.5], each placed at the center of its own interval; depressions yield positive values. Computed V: 7.0 Hz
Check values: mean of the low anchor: 6.79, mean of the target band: 7.39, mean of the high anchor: 11.1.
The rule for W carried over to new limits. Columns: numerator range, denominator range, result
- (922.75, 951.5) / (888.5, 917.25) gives 1.45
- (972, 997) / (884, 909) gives 1.67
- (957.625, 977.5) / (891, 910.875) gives 1.67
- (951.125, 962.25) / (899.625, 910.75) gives 1.71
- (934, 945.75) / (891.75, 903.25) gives 1.44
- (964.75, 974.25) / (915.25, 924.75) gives 1.66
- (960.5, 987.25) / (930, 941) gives 1.24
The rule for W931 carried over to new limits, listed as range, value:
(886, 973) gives 8.59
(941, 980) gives 11.1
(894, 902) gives 7.12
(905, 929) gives 6.68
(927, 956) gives 9.91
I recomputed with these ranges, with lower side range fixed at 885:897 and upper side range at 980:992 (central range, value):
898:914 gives 0.127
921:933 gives 0.054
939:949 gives -0.241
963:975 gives -0.120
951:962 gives -0.146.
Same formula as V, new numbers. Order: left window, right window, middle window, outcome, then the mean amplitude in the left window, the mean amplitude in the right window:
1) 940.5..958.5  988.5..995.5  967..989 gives -1.58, 10.9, 10.2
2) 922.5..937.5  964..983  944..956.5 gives -1.73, 8.13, 11.3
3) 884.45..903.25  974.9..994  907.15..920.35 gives 2.20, 6.56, 10.9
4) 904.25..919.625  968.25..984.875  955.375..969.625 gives -1.35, 6.24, 11.2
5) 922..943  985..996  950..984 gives -4.71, 8.68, 10.4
